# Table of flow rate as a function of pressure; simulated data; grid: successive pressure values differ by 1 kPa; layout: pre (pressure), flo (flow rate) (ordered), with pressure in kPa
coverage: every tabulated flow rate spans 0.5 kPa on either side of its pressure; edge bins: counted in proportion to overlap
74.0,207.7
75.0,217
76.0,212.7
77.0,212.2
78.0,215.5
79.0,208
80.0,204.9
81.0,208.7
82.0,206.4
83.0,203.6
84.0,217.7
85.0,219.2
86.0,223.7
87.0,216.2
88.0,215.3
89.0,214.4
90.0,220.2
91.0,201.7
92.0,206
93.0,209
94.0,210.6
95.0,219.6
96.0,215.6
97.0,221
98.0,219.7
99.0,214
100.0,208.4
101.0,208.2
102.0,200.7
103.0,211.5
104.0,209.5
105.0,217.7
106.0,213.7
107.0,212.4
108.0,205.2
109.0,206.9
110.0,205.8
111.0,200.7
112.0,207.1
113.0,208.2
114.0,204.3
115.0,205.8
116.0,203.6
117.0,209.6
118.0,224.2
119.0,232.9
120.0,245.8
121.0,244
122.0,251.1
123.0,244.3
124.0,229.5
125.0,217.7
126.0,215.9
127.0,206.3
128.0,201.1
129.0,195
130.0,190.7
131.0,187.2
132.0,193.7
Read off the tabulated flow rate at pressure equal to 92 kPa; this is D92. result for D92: 206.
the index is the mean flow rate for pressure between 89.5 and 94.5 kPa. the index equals 210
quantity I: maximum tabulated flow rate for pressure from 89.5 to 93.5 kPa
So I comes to 220.2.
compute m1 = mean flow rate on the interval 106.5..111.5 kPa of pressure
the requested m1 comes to 206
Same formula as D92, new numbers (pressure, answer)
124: 229.5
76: 212.7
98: 219.7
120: 245.8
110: 205.8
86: 223.7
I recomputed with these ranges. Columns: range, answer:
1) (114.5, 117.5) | 209.6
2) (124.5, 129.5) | 217.7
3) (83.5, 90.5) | 223.7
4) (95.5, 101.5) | 221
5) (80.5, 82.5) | 208.7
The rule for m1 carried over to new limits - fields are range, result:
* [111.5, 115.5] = 206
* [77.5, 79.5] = 212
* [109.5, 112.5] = 205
